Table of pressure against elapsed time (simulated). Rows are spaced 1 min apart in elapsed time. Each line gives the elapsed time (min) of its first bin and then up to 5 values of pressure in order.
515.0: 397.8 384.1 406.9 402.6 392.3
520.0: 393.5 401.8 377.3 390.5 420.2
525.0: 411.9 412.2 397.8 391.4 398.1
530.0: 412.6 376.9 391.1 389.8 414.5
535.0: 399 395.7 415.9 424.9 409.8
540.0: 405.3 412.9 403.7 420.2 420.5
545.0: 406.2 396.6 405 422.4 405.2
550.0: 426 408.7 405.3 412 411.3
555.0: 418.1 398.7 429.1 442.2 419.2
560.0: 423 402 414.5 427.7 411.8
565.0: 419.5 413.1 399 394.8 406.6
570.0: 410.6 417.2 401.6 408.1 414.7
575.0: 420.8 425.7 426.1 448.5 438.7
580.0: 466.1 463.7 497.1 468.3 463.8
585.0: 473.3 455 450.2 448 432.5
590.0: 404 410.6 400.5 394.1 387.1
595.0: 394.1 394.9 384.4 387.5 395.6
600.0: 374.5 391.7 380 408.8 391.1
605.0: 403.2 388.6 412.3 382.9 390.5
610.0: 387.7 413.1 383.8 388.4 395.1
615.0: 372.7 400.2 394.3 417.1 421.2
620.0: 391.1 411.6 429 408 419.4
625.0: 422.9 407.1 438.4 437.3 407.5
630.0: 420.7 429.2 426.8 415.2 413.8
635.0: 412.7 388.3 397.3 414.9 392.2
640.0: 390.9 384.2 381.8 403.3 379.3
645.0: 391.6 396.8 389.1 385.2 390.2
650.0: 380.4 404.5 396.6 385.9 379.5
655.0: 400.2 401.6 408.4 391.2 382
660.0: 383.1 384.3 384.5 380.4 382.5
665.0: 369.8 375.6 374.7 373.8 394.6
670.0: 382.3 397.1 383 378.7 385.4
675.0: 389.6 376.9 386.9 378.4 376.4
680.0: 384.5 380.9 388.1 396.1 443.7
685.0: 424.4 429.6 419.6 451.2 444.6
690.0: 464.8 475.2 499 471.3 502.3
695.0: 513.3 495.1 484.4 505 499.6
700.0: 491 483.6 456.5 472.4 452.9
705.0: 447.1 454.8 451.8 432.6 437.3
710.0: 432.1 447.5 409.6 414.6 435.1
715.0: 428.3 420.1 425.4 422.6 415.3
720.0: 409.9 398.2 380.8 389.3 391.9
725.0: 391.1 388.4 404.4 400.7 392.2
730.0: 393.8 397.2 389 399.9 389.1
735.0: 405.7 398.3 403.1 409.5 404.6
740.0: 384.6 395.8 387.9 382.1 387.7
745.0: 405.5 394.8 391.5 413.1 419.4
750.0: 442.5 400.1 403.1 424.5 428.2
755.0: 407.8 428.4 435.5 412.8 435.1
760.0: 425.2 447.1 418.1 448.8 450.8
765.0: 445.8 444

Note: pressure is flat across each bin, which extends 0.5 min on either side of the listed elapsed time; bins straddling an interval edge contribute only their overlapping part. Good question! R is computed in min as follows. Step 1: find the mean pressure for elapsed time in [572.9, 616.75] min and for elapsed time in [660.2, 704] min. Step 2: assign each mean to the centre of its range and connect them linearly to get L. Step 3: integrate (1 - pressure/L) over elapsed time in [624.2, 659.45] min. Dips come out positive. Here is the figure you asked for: 1.50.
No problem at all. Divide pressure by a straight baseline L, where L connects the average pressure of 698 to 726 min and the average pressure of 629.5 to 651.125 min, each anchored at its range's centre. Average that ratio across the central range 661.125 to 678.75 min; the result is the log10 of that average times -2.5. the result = 0.09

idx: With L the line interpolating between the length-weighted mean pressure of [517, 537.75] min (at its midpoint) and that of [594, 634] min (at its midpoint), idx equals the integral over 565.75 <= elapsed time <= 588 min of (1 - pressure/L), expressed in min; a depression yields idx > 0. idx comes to -1.9 min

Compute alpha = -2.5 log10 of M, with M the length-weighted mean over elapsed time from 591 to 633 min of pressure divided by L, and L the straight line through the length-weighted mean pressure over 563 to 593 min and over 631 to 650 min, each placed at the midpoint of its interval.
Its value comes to 0.03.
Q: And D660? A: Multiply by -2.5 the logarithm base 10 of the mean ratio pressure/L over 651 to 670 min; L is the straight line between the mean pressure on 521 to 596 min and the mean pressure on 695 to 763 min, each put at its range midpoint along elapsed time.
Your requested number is 0.09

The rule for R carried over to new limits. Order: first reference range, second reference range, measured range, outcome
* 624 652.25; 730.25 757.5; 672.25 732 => -3.6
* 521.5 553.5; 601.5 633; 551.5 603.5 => -1.7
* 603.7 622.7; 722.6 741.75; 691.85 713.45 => -3.7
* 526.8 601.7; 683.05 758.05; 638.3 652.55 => 1.0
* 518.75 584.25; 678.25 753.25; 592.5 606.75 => 0.9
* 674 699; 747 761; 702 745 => 1.7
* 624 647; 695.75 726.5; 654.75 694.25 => 1.7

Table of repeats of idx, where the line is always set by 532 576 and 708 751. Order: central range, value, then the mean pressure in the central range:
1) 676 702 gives -2.51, 446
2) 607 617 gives 0.44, 392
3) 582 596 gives -0.68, 431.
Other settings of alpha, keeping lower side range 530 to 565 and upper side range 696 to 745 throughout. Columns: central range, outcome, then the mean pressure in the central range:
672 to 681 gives 0.099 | 382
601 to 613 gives 0.054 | 394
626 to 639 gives 0.001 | 416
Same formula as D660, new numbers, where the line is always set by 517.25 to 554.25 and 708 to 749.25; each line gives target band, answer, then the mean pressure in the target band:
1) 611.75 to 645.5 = 0.00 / 406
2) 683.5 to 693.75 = -0.12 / 454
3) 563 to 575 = -0.01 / 410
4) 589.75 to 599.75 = 0.03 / 395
